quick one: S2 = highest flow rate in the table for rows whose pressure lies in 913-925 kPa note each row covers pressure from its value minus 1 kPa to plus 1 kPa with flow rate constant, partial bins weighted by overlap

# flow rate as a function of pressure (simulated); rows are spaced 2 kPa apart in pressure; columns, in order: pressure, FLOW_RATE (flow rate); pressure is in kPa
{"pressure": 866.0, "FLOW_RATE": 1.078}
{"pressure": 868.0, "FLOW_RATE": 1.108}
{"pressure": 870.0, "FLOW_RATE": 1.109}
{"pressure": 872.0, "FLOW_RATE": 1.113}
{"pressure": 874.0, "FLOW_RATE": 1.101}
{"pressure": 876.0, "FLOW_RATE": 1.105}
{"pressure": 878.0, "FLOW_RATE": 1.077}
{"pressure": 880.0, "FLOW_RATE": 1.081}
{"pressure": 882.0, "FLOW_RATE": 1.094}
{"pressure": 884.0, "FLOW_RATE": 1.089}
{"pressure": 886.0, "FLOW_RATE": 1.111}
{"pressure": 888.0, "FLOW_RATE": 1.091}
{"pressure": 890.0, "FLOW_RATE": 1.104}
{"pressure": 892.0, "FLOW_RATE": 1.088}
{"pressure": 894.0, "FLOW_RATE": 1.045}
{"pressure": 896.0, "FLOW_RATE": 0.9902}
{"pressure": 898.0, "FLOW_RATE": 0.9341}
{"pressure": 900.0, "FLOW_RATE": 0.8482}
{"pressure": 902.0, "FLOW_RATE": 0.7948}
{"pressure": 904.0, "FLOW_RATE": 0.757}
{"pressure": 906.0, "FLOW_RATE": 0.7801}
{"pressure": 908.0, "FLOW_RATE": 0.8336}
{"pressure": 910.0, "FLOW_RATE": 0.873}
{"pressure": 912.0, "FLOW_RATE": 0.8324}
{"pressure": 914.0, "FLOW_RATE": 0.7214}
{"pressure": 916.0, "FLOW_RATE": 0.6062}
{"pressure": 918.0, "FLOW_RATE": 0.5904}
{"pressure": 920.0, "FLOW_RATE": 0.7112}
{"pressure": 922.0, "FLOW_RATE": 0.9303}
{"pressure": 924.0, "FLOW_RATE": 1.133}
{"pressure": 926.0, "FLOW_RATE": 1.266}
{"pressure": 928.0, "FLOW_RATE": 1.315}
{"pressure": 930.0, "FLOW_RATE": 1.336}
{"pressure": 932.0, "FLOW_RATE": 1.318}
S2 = 1.133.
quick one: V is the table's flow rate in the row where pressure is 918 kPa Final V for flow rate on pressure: 0.5904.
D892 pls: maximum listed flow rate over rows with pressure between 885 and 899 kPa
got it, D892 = 1.111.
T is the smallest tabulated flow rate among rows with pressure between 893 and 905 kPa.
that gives 0.757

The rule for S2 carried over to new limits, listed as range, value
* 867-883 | 1.113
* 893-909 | 1.045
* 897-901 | 0.9341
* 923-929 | 1.315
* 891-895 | 1.088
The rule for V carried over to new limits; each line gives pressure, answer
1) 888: 1.091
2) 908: 0.8336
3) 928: 1.315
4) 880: 1.081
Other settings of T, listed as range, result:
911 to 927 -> 0.5904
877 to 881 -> 1.077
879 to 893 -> 1.081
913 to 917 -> 0.6062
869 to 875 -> 1.101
